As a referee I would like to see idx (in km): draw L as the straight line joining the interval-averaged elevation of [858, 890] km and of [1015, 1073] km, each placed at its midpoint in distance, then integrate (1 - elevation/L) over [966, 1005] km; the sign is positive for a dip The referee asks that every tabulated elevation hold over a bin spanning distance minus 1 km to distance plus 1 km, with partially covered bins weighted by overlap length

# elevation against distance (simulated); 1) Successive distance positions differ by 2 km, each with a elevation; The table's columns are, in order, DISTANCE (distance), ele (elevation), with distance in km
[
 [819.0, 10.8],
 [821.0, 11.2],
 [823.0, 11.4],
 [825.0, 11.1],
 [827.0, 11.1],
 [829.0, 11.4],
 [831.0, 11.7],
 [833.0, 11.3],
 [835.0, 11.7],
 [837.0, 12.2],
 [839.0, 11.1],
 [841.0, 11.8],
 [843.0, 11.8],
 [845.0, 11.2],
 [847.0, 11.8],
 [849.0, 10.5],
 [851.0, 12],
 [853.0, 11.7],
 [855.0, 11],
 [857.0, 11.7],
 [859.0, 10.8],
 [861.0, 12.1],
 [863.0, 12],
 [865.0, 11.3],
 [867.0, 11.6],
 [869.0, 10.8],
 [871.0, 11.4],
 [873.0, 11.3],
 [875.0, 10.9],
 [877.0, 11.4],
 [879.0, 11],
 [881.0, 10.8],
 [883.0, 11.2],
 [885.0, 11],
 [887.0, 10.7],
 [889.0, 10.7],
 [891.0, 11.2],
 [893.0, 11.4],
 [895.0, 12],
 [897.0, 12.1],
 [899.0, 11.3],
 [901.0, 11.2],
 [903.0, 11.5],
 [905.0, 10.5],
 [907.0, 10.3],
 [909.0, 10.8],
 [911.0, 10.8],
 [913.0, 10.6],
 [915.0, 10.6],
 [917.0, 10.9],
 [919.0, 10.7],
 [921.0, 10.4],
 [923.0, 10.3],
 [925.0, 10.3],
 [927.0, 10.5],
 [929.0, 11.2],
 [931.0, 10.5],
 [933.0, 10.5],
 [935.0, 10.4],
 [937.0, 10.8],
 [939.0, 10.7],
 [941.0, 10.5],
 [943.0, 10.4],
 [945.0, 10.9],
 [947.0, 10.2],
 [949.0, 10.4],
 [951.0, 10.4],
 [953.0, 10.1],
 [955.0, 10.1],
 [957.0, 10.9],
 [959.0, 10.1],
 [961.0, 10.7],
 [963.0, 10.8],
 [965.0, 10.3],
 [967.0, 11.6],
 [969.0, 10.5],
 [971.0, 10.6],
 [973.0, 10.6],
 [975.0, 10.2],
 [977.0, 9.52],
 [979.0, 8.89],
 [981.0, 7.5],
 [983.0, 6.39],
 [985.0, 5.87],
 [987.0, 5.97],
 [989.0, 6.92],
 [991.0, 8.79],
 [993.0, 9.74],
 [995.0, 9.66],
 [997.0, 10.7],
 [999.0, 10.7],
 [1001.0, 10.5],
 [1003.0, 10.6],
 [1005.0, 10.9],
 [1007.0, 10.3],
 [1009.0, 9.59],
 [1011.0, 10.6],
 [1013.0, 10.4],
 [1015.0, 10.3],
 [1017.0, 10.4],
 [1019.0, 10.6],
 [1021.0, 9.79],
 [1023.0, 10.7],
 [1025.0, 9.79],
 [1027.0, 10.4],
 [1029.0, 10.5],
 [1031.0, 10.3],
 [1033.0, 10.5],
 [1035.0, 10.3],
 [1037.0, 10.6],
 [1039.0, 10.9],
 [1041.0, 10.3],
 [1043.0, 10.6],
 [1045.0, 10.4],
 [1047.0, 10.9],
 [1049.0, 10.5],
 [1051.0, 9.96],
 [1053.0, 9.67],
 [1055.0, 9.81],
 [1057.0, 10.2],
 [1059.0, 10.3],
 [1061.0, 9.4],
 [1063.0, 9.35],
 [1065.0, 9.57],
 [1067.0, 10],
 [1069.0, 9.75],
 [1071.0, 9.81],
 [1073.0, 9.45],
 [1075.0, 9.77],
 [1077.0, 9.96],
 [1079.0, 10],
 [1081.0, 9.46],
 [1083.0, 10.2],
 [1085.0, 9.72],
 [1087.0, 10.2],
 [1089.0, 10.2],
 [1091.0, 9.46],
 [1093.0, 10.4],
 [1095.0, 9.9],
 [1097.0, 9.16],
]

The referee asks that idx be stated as 4.7 km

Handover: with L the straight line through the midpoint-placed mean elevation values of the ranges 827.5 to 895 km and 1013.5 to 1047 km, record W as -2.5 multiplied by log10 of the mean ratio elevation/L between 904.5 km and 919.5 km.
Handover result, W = 0.04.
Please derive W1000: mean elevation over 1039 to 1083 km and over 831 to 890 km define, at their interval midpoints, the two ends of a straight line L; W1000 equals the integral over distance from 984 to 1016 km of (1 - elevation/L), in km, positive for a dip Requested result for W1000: 2.8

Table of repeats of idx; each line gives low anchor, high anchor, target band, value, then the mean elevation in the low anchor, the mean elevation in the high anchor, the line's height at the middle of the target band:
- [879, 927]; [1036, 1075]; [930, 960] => 0.6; 10.9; 10.1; 10.7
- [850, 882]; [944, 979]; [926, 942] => 0.1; 11.4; 10.4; 10.7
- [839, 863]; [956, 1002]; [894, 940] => -1.7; 11.5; 9.45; 10.4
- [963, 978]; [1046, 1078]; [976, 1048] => 3.3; 10.5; 9.9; 10.2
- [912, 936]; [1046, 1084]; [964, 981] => 0.4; 10.6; 9.9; 10.3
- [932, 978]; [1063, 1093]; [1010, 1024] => -0.3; 10.5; 9.83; 10.2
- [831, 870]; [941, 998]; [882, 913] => -1.0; 11.5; 9.61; 10.8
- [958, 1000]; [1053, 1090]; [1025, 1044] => -1.6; 9.34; 9.84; 9.64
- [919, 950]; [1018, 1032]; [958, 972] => -0.3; 10.5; 10.3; 10.5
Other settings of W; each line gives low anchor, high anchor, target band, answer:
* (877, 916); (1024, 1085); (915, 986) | 0.061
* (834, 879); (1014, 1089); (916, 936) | 0.041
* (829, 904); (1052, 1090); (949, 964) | 0.027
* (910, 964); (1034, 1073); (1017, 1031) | -0.009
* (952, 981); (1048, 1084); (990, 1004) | 0.003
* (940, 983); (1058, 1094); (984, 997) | 0.244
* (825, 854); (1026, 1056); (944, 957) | 0.050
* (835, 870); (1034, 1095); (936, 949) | 0.031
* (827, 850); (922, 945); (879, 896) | -0.010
